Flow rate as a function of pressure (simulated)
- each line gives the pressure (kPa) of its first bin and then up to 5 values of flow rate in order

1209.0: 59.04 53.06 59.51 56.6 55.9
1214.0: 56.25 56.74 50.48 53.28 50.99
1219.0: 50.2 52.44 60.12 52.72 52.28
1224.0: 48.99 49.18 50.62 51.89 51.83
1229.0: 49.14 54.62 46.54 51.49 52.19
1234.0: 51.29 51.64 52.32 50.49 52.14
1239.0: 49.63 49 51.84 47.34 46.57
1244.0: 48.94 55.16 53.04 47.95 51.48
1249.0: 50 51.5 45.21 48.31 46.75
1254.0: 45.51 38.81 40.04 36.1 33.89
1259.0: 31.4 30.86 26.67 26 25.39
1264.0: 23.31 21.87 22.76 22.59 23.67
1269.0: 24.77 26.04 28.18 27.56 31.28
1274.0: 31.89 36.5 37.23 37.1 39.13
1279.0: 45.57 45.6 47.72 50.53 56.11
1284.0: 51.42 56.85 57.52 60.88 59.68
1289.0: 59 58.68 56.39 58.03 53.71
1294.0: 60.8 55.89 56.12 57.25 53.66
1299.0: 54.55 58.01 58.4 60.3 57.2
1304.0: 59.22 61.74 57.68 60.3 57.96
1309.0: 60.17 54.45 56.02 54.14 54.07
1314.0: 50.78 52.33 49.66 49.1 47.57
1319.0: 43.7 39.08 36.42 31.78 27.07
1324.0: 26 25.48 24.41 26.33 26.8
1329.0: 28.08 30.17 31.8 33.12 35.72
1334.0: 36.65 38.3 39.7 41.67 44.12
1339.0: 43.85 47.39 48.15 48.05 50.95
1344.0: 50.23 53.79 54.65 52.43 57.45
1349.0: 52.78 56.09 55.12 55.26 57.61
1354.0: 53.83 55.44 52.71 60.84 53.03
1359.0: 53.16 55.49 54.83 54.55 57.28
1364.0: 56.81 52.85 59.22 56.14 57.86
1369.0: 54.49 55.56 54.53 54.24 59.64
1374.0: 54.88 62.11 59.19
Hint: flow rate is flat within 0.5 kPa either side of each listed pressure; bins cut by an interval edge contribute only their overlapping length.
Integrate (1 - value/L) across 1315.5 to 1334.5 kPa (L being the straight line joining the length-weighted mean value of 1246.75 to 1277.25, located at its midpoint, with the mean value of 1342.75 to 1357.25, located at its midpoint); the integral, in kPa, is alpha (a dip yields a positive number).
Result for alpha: 5.7 kPa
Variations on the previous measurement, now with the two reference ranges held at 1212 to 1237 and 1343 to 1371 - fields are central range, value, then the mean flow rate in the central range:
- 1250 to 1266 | 5.5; 34.8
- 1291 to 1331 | 4.5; 48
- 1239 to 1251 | 0.6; 50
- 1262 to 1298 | 7.1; 43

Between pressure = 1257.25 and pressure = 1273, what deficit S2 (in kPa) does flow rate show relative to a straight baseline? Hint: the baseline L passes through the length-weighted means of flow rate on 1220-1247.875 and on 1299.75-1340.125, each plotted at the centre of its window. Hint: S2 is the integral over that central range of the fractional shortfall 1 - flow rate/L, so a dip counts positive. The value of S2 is 7.1 kPa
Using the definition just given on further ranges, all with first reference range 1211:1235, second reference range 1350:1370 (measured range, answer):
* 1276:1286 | 1.14 kPa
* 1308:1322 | 1.32 kPa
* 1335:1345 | 1.66 kPa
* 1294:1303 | -0.46 kPa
